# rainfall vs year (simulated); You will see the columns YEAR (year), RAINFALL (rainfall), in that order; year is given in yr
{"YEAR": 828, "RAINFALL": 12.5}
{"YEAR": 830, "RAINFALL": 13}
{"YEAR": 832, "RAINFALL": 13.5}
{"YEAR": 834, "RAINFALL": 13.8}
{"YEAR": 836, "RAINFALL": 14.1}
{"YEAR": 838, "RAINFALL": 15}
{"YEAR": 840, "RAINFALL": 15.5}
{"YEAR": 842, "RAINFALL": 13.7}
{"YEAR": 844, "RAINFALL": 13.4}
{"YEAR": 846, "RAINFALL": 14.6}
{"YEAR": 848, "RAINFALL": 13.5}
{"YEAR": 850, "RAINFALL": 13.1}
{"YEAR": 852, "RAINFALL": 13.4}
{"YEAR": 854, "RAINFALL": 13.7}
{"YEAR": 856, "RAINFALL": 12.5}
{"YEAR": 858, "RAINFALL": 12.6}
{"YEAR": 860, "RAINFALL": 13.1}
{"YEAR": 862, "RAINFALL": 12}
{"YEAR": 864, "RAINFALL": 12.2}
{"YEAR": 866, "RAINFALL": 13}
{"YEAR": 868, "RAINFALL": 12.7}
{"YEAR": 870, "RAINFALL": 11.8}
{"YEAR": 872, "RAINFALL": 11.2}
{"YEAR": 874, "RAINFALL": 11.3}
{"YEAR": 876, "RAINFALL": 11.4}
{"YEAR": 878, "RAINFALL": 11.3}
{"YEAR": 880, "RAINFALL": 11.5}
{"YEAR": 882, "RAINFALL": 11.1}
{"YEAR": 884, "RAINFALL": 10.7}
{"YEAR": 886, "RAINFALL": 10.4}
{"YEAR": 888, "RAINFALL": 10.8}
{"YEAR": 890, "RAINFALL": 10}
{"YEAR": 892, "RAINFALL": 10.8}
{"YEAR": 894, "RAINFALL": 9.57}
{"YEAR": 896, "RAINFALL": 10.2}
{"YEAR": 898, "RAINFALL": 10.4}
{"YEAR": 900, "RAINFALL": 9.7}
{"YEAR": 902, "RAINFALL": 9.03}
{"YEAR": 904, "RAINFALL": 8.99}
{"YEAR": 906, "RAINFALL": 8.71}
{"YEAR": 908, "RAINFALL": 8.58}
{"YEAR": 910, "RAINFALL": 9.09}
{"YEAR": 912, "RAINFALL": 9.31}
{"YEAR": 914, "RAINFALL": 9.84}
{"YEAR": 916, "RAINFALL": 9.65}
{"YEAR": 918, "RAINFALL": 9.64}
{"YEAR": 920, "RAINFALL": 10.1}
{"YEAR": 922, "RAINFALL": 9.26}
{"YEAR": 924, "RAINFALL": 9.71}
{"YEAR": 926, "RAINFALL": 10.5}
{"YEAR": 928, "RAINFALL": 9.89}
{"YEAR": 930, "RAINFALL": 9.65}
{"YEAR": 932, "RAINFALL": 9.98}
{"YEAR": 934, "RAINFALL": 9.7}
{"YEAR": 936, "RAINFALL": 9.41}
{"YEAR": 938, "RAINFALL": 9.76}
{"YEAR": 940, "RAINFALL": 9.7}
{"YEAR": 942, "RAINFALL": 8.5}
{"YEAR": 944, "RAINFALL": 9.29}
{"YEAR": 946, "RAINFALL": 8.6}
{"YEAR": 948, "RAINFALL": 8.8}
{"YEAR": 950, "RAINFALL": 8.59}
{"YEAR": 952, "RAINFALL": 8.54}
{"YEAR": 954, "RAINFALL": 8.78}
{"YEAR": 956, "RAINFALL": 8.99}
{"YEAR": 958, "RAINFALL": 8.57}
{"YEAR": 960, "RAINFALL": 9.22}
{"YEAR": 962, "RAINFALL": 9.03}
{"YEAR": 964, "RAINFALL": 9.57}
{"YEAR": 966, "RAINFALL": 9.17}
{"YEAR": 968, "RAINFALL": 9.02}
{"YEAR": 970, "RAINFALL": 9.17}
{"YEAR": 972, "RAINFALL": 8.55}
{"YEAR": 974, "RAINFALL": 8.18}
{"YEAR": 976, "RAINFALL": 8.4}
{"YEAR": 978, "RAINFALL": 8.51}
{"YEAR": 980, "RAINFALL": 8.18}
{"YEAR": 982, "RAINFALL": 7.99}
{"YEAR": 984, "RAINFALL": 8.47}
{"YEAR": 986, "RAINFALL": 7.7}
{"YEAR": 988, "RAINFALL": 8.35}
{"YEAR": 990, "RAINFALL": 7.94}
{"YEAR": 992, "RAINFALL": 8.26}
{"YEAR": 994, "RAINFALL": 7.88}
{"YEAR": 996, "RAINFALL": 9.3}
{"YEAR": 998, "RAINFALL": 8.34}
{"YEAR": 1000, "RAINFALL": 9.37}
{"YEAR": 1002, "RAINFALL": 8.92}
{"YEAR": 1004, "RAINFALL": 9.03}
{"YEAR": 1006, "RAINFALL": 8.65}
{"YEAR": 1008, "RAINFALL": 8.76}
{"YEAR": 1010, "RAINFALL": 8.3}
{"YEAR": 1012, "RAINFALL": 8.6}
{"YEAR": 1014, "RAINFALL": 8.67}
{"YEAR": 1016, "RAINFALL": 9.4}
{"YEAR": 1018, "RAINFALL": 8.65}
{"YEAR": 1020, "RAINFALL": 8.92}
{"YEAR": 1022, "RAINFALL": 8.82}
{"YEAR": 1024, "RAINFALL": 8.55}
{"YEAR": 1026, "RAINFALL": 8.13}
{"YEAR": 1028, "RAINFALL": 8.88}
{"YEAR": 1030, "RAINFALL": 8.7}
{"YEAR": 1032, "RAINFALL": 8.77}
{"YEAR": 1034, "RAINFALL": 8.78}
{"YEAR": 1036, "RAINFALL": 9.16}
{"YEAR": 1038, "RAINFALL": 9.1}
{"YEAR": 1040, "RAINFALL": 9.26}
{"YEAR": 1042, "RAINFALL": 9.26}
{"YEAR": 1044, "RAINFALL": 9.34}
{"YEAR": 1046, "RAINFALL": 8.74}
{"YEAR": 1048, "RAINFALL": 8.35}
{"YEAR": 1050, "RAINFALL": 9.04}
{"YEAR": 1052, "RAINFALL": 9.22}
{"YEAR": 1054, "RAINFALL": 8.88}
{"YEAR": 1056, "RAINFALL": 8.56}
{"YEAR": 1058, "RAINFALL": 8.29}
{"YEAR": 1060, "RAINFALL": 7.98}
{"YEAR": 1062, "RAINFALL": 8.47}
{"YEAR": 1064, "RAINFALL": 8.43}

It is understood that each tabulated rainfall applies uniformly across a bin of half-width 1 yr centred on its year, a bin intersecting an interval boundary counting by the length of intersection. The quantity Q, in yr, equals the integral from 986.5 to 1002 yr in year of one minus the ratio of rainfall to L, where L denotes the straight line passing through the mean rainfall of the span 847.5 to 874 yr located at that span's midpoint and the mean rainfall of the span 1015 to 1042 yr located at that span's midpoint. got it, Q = 1.8 yr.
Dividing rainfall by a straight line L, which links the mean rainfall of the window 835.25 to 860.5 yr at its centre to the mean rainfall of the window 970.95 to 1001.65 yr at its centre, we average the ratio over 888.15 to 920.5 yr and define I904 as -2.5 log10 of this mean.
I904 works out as 0.20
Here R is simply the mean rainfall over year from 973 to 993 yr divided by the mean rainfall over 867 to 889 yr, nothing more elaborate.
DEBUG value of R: 0.73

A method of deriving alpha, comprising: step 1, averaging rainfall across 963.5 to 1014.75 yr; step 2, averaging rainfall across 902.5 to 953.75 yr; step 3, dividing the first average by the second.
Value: 0.92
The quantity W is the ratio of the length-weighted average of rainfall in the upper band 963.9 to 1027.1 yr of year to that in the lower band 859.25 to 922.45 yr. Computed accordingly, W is 0.82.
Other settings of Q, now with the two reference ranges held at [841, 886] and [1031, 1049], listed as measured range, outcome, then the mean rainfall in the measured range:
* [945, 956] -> 2.1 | 8.69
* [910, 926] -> 2.4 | 9.66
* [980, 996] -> 2.9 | 8.17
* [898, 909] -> 2.4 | 9.13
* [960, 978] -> 2.6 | 8.88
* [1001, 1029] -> 2.1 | 8.73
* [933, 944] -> 1.5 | 9.4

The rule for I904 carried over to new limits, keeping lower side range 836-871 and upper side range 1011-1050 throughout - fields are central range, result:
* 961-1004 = 0.17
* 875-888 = 0.14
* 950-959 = 0.23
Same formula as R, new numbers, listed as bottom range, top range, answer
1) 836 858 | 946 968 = 0.65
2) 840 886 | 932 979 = 0.72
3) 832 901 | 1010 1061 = 0.72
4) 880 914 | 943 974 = 0.90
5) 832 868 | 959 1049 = 0.65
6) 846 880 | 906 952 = 0.75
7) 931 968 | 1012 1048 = 0.97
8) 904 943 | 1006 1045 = 0.93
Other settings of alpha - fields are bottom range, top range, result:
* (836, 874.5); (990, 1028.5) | 0.66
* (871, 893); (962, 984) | 0.79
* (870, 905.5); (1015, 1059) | 0.84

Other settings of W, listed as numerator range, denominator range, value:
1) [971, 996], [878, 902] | 0.79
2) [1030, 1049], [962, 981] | 1.02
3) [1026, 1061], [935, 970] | 0.98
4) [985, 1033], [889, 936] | 0.89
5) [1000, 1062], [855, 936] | 0.83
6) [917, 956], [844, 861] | 0.70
